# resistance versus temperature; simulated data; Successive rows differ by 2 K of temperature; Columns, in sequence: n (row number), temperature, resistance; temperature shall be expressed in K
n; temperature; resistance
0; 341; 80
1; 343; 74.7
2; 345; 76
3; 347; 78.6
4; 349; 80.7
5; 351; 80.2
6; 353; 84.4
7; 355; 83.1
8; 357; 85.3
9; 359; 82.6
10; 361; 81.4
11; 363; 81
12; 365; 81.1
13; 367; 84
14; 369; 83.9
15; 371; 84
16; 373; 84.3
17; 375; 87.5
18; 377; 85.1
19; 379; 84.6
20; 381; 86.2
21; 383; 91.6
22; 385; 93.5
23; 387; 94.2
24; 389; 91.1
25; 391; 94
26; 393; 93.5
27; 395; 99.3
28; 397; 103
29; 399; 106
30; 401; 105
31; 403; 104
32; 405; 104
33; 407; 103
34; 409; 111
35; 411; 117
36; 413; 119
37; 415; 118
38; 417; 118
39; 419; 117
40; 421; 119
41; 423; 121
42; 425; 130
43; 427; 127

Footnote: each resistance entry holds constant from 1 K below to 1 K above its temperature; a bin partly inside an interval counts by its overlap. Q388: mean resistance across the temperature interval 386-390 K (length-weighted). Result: 92.7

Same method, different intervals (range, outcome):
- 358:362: 82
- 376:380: 84.8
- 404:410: 106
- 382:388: 93.1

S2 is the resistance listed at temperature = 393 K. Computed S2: 93.5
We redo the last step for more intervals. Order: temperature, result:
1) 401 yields 105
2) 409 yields 111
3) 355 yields 83.1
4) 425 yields 130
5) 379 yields 84.6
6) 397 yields 103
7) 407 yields 103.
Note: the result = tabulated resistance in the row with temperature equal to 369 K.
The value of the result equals 83.9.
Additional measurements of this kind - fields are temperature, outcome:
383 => 91.6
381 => 86.2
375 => 87.5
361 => 81.4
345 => 76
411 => 117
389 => 91.1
